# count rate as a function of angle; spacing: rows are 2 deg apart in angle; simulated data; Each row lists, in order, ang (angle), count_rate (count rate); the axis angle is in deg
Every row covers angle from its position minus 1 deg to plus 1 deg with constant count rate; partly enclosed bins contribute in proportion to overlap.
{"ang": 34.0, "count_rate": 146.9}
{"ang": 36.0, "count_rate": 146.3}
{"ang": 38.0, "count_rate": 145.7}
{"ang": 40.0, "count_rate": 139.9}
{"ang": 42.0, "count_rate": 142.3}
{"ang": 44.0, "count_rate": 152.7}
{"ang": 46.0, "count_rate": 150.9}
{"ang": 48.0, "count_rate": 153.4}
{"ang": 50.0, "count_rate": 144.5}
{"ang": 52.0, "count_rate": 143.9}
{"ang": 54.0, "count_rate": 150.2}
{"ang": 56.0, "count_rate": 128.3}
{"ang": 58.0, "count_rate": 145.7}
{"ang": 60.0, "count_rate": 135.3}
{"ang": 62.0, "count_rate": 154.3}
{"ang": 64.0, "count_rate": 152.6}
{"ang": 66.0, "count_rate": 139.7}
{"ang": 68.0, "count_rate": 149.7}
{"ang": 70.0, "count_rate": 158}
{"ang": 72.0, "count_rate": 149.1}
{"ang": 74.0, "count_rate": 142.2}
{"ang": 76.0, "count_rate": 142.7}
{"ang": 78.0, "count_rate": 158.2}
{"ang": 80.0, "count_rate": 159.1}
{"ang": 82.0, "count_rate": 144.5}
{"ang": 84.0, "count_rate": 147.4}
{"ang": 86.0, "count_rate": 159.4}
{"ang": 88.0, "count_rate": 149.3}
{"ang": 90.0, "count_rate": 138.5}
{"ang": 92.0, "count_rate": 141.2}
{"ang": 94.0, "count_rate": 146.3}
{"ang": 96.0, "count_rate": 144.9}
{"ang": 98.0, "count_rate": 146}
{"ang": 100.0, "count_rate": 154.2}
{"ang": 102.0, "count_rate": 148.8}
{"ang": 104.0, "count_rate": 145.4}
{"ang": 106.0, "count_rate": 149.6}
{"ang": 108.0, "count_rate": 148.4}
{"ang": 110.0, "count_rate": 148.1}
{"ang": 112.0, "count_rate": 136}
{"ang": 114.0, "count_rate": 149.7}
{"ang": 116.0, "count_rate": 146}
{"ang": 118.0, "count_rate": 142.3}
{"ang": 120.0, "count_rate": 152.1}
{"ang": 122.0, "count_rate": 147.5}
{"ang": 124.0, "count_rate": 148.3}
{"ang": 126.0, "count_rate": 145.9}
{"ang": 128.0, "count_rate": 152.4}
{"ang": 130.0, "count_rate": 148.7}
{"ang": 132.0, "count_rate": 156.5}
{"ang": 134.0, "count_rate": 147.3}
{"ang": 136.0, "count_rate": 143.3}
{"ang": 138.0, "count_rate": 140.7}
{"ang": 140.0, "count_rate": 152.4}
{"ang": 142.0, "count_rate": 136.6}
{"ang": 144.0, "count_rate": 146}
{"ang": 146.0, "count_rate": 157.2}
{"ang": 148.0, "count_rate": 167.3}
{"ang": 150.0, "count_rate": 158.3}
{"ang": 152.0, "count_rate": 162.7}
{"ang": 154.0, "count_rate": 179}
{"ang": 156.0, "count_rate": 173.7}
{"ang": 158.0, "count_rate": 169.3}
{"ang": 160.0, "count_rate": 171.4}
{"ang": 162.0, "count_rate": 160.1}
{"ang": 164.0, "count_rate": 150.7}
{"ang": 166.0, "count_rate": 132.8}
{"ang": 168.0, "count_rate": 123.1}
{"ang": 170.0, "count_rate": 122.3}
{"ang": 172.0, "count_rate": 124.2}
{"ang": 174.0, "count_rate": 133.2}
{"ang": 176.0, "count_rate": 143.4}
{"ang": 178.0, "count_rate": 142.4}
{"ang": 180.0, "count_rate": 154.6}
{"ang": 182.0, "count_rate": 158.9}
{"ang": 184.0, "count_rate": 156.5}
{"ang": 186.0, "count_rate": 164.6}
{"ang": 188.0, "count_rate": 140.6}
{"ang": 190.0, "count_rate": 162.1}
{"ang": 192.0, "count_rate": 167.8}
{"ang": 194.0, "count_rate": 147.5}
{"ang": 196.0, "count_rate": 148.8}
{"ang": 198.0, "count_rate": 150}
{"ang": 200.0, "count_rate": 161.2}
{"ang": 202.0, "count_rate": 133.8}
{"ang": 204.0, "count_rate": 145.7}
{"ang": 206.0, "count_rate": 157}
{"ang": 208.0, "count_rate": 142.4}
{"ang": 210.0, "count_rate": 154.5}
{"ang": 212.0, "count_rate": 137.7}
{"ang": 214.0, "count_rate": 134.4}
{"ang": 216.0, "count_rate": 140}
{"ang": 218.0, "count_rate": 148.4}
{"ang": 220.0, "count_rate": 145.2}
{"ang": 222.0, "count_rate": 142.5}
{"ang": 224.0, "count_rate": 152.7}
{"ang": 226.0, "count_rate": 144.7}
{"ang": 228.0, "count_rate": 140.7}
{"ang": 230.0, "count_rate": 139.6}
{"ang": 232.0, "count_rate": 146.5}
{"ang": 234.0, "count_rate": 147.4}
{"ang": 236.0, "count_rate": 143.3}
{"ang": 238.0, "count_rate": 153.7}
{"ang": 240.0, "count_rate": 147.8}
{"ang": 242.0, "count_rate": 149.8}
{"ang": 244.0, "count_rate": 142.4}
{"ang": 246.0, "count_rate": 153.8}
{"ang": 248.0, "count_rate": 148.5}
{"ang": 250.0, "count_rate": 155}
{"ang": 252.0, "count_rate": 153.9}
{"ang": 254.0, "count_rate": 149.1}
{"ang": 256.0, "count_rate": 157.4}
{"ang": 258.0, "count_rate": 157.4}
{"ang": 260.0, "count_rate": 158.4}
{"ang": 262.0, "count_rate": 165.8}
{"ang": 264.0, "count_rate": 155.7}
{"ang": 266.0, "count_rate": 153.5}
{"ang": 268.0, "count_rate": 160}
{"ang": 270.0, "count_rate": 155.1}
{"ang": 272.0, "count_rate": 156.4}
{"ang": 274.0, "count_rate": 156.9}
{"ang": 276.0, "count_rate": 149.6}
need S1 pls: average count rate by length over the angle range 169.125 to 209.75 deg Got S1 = 148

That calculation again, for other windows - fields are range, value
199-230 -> 145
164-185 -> 140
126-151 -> 150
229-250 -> 148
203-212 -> 149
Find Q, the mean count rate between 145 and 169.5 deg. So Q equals 158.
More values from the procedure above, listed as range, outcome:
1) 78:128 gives 148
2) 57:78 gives 147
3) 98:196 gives 150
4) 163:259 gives 147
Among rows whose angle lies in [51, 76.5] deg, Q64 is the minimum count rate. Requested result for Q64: 128.3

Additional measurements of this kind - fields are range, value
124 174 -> 122.3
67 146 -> 136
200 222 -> 133.8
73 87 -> 142.2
